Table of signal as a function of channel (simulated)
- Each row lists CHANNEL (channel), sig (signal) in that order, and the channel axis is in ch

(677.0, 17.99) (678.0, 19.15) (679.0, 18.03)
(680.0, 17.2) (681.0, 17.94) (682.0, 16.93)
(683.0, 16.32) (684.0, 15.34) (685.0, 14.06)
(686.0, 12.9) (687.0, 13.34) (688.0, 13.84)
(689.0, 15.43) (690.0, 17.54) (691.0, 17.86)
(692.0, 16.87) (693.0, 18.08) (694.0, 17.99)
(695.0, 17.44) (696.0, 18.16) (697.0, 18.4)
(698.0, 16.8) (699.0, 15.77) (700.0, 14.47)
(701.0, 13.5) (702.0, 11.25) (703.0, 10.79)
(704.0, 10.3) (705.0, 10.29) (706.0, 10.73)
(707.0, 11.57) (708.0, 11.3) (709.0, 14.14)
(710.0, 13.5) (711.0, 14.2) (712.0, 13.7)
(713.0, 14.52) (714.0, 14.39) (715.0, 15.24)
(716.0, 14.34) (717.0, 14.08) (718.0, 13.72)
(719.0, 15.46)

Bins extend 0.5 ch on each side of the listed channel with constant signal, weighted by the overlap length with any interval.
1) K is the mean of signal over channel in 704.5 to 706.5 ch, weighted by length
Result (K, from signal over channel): 10.5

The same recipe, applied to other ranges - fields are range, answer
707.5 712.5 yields 13.4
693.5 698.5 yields 17.8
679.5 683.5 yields 17.1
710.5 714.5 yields 14.2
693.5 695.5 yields 17.7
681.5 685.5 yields 15.7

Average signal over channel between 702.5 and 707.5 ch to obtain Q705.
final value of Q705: 10.7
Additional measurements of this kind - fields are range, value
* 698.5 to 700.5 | 15.1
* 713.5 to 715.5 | 14.8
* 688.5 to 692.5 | 16.9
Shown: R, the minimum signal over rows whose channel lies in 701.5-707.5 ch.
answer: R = 10.29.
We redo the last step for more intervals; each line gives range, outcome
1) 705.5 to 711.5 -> 10.73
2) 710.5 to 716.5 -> 13.7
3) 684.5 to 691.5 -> 12.9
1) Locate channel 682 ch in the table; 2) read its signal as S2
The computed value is 16.93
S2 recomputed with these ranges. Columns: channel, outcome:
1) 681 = 17.94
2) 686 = 12.9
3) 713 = 14.52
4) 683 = 16.32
